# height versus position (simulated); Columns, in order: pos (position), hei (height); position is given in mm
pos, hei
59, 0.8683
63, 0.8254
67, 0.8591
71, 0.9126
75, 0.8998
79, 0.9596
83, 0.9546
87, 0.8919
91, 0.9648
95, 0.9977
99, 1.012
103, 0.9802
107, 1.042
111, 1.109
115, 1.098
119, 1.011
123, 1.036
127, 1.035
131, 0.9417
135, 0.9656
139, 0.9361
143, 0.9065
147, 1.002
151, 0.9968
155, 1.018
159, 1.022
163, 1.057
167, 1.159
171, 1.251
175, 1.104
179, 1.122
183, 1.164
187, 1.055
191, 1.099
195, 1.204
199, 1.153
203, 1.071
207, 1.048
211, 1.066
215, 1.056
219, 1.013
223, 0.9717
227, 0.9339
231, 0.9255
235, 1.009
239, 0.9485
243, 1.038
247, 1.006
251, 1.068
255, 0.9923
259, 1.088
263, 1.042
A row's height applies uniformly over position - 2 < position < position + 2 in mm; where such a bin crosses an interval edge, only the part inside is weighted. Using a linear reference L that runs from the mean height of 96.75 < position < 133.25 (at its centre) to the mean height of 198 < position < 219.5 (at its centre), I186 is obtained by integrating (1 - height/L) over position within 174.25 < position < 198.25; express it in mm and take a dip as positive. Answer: -1.6 mm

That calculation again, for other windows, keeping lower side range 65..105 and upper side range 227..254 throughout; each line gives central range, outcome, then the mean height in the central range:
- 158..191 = -5.0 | 1.12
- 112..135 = -1.6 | 1.02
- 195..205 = -1.5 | 1.13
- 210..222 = -0.6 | 1.04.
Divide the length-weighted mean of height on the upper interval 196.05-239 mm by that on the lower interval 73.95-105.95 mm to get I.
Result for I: 1.07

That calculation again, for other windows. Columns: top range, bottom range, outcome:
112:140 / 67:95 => 1.09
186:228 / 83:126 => 1.05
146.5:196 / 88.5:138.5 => 1.08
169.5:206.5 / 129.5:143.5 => 1.20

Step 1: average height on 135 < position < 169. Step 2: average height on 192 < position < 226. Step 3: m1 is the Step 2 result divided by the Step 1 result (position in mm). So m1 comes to 1.1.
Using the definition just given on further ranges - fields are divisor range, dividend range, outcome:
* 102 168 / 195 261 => 1.01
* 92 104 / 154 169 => 1.07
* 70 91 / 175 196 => 1.21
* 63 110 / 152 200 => 1.17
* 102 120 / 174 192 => 1.05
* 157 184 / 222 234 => 0.84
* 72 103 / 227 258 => 1.04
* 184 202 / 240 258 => 0.91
